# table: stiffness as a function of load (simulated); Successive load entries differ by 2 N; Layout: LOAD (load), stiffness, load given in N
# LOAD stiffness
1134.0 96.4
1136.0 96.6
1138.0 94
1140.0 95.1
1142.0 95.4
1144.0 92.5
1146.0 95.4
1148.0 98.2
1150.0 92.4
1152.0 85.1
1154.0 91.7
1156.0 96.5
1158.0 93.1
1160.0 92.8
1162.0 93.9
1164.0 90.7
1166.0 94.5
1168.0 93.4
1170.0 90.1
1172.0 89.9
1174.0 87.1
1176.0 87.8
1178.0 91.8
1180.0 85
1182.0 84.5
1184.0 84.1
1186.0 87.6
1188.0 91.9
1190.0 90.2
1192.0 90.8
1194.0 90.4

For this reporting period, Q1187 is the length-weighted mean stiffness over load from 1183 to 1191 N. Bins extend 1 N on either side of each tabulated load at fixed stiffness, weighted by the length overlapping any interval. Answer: 88.5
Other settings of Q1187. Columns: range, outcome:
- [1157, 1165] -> 92.6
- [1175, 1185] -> 86.6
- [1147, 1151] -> 95.3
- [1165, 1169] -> 94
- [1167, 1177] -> 89.7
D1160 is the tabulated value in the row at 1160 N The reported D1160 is 92.8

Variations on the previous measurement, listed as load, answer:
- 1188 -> 91.9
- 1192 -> 90.8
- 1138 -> 94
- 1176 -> 87.8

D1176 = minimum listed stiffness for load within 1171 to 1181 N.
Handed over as 85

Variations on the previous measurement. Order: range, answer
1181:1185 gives 84.1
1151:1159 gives 85.1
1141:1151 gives 92.4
